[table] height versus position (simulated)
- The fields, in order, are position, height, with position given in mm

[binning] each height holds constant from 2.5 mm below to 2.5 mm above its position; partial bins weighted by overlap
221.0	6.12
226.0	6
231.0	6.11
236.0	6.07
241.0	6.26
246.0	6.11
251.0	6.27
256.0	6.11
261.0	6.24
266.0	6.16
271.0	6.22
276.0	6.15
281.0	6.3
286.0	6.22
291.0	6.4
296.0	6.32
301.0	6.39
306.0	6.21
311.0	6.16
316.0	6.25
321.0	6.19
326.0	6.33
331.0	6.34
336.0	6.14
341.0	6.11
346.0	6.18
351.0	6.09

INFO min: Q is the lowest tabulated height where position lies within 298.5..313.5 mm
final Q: 6.16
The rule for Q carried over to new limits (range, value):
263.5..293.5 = 6.15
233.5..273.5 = 6.07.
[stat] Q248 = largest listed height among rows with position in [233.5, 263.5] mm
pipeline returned 6.27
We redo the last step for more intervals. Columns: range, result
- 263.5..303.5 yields 6.4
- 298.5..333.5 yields 6.39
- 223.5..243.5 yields 6.26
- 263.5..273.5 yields 6.22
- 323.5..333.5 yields 6.34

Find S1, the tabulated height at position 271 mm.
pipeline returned 6.22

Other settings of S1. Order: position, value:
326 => 6.33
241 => 6.26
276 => 6.15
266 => 6.16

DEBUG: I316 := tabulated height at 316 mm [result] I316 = 6.25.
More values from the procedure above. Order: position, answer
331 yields 6.34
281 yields 6.3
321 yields 6.19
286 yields 6.22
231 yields 6.11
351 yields 6.09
